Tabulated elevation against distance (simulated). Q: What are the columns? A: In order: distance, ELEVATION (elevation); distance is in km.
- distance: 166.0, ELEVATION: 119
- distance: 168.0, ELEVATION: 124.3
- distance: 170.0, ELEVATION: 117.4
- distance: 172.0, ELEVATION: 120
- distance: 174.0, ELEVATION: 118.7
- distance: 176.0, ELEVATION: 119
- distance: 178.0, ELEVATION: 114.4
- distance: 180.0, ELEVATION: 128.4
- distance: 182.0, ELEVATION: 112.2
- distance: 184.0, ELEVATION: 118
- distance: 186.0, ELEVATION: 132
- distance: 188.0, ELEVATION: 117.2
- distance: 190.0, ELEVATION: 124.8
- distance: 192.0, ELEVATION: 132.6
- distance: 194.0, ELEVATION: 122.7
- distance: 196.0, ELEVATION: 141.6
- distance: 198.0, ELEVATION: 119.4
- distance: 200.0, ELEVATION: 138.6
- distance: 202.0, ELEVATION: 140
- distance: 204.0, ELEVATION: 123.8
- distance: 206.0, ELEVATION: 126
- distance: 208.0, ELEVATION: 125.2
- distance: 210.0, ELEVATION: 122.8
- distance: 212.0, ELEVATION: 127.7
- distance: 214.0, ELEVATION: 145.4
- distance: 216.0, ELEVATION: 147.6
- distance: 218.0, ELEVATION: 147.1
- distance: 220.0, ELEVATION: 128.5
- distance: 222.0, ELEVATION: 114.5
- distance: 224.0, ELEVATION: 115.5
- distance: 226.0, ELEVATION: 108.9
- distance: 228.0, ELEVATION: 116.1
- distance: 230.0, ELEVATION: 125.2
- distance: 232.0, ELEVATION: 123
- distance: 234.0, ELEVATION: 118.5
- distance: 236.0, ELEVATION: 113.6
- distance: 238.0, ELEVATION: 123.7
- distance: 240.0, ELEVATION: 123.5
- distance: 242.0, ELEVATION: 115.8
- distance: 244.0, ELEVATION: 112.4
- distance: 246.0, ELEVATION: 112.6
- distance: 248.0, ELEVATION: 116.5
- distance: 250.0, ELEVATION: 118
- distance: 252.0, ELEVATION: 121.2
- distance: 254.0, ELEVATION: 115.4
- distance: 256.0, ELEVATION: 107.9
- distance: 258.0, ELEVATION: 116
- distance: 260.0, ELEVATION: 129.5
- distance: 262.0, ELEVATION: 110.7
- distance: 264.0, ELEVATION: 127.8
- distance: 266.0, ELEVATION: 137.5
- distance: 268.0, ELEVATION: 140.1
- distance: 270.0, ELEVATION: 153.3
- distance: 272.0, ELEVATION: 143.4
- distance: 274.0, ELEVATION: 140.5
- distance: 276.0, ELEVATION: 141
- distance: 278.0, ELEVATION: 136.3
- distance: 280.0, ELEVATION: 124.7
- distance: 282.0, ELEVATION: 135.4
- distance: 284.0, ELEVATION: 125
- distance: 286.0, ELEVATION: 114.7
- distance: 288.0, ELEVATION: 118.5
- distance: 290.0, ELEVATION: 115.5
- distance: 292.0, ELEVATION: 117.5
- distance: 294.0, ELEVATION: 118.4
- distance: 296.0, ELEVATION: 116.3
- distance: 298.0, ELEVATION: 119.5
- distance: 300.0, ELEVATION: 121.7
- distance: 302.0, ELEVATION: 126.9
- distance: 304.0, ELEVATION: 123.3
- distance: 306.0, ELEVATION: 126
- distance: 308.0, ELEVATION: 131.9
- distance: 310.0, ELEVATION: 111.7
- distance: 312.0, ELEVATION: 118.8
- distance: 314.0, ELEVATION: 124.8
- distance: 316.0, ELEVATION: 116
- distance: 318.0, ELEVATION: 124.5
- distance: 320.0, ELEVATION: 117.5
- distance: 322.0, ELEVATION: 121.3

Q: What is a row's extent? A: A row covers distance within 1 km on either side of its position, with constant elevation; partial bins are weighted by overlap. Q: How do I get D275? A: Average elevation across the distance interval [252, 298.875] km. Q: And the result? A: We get 126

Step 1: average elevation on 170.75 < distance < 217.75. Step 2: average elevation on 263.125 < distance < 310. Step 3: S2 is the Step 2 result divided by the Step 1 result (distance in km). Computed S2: 1.01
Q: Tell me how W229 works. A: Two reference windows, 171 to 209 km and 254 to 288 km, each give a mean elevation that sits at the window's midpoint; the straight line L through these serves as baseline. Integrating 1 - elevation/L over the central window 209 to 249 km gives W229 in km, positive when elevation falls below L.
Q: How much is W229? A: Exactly 1.3 km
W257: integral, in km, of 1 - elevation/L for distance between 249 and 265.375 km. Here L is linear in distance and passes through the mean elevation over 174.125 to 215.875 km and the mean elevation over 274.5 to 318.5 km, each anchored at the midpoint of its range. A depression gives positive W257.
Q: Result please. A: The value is 0.8 km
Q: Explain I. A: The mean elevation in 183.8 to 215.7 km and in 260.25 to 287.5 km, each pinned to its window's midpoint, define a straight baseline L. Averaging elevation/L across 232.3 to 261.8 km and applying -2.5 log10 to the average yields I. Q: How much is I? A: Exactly 0.12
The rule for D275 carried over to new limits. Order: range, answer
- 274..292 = 127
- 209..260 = 122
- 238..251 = 117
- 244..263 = 116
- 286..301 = 118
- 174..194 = 122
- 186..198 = 127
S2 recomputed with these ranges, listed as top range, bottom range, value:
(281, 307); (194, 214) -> 0.93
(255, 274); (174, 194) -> 1.07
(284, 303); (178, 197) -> 0.95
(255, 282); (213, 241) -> 1.05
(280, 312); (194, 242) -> 0.96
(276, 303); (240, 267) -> 1.04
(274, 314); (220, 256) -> 1.05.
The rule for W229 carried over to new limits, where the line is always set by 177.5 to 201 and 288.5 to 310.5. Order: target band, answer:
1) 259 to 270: -0.8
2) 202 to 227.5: -0.7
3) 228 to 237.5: 0.3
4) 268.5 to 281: -1.8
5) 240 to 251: 0.7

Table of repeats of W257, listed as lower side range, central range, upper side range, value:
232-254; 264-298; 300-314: -2.4 km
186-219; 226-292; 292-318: 1.0 km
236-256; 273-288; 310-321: -1.5 km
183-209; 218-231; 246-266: 0.3 km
